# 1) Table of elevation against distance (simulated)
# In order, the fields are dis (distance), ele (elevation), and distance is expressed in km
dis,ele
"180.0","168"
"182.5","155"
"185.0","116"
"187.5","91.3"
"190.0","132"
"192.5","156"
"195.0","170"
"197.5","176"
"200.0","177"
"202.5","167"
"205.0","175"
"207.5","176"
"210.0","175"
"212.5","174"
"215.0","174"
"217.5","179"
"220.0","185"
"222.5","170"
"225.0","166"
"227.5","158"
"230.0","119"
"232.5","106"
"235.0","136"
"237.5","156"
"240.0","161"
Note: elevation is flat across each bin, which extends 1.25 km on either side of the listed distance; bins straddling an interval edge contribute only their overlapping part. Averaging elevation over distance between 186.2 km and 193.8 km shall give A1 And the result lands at 127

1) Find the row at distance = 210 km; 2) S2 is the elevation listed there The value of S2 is 175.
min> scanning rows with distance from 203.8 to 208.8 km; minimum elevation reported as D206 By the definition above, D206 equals 175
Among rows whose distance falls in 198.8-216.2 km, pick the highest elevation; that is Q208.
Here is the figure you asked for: 177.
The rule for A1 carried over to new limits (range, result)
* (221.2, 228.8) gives 164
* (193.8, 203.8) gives 173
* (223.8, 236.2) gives 137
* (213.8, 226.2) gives 175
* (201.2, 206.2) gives 171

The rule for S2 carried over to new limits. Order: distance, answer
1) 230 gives 119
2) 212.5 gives 174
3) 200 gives 177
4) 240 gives 161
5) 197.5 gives 176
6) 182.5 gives 155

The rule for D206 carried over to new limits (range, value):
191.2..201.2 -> 156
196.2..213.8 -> 167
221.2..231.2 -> 119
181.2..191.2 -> 91.3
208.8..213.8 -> 174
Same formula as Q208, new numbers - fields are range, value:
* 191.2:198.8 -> 176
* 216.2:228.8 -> 185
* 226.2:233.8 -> 158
